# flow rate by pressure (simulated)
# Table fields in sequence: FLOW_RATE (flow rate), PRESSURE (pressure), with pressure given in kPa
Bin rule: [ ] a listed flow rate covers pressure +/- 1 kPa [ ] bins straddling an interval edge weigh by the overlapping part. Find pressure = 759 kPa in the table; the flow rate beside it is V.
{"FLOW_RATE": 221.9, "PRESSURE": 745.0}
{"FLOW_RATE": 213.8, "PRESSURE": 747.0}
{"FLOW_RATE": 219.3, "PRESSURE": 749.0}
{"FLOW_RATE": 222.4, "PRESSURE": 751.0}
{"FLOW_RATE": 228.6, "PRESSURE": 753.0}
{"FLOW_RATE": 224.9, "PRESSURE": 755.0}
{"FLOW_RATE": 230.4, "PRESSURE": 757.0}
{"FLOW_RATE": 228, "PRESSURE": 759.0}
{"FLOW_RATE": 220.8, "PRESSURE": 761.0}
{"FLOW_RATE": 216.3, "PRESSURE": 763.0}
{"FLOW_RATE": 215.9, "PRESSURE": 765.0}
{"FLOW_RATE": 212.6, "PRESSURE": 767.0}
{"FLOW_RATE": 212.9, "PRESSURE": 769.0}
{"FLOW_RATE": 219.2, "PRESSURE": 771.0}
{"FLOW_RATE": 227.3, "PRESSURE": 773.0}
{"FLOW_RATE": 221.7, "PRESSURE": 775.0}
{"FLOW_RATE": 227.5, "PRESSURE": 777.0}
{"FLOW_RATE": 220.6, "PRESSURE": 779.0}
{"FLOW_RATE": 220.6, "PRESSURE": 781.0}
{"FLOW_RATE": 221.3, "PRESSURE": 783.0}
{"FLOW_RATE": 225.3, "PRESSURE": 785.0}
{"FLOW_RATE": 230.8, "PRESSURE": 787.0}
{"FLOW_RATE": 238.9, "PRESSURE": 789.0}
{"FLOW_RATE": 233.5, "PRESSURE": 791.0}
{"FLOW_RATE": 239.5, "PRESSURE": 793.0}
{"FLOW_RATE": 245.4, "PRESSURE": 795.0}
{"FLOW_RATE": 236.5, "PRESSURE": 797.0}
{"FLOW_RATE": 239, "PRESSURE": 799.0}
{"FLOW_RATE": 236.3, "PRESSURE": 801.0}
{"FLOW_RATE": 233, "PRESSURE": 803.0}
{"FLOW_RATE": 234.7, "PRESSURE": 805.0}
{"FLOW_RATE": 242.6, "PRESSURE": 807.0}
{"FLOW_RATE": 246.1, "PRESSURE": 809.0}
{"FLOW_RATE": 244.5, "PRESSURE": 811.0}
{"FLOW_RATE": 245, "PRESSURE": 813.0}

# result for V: 228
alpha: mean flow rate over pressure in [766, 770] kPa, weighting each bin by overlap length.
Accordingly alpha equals 213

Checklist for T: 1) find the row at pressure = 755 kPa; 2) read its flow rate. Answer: 224.9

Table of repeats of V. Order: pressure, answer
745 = 221.9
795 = 245.4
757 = 230.4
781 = 220.6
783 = 221.3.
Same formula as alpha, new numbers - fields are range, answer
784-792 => 232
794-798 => 241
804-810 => 241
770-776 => 223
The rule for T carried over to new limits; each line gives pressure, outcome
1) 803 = 233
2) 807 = 242.6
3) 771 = 219.2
